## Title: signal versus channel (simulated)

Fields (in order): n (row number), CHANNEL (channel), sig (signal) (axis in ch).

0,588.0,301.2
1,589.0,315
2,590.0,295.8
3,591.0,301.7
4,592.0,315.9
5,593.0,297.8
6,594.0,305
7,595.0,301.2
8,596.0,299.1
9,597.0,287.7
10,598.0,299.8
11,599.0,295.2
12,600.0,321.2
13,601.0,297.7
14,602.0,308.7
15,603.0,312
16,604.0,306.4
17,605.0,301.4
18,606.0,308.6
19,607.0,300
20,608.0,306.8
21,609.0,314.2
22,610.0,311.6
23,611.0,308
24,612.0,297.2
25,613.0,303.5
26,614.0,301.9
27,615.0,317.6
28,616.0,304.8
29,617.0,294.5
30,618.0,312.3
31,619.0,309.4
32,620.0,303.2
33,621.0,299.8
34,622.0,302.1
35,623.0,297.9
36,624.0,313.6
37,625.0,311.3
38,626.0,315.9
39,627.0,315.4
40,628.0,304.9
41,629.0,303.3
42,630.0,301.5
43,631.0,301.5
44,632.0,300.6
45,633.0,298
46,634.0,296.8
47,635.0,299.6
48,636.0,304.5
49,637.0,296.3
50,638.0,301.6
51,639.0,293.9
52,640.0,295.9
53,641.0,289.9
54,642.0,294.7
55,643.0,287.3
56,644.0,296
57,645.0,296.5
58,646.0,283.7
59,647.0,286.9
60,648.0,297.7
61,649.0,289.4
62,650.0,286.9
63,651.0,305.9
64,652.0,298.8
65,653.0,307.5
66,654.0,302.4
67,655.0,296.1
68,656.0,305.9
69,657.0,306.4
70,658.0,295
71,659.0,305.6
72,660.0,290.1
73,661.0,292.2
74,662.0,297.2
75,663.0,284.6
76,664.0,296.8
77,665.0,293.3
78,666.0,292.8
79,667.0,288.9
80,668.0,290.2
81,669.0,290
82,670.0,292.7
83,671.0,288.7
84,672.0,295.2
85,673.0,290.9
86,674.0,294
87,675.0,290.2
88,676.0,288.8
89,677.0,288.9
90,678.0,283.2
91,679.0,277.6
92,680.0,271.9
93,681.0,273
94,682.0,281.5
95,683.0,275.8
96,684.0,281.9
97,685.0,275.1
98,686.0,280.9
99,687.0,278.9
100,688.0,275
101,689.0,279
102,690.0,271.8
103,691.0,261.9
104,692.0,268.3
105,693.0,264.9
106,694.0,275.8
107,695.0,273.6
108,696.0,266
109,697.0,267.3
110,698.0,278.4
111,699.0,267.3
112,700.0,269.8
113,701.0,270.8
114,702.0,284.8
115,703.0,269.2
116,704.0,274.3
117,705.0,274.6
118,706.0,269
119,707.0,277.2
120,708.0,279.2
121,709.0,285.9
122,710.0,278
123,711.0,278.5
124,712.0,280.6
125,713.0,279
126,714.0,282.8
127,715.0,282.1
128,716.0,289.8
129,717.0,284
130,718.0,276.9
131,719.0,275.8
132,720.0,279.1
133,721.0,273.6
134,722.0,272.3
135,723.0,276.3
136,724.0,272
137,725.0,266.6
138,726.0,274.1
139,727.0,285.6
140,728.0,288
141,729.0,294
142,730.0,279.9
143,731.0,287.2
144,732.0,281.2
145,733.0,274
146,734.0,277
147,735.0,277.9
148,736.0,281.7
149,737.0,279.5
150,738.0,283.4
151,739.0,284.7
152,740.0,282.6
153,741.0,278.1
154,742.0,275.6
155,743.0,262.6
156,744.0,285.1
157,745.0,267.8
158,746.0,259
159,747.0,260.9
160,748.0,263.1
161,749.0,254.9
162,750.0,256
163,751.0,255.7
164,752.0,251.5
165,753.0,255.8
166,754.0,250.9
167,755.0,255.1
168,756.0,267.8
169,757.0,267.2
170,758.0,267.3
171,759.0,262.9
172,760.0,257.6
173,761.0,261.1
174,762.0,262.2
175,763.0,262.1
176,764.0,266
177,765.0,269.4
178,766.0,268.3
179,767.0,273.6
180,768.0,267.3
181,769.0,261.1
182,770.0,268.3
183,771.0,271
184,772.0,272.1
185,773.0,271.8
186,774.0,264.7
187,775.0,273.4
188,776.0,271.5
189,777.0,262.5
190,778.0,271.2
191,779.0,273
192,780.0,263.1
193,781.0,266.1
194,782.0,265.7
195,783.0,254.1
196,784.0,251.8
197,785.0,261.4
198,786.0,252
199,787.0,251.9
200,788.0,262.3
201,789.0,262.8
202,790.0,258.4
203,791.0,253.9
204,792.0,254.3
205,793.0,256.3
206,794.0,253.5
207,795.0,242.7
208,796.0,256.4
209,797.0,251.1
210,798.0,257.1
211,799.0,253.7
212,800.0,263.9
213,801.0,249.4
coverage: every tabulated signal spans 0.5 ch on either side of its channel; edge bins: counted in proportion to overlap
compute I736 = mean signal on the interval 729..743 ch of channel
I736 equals 280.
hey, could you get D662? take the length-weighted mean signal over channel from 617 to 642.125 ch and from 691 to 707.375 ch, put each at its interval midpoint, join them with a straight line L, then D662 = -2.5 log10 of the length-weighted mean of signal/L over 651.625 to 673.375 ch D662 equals -0.03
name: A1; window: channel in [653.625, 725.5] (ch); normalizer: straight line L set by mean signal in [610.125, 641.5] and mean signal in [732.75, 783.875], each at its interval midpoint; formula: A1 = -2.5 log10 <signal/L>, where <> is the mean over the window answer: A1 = 0.02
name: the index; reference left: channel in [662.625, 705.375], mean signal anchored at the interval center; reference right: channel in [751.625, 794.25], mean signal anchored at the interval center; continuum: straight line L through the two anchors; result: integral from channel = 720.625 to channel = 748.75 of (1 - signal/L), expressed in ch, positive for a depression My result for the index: -0.6 ch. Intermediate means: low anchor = 280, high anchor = 263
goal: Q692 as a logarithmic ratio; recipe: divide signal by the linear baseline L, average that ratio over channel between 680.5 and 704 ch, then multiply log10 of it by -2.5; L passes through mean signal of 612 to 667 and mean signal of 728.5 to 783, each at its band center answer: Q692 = 0.05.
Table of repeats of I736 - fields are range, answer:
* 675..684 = 281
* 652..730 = 282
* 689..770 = 272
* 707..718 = 282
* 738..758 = 265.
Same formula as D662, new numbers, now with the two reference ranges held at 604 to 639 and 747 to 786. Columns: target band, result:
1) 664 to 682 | 0.008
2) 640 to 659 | 0.001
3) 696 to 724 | 0.011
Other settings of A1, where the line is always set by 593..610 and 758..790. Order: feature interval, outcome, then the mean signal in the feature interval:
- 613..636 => -0.02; 305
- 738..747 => -0.01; 274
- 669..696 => 0.02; 280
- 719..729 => 0.00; 277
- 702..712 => 0.01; 277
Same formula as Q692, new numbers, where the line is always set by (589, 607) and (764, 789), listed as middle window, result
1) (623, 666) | -0.018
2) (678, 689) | 0.030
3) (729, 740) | -0.028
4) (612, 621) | -0.020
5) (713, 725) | -0.002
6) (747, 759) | 0.047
